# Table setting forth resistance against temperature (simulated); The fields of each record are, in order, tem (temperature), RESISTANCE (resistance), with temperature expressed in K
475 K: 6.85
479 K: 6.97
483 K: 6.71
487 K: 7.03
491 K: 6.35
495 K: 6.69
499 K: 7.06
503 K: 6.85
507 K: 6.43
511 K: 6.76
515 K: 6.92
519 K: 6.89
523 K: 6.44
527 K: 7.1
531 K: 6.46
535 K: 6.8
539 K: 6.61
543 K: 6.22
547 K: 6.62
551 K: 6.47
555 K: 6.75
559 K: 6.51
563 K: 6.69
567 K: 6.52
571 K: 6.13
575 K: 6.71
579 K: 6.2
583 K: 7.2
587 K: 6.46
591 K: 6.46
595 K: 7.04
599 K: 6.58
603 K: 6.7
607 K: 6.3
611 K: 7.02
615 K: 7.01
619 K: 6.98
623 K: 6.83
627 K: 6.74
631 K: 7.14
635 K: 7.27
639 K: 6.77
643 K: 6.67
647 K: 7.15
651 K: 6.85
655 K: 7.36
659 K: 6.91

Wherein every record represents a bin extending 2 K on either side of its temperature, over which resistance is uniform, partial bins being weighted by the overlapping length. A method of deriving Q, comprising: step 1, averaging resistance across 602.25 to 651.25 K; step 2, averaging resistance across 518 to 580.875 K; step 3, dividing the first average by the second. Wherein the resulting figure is 1.0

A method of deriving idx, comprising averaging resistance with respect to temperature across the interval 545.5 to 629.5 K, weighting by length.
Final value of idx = 6.67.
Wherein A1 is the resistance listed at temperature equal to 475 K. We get 6.85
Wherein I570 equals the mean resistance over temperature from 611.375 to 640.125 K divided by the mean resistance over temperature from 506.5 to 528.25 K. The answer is 1.03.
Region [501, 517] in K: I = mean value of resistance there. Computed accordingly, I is 6.74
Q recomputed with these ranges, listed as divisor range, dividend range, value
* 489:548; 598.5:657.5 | 1.03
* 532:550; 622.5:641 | 1.06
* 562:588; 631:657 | 1.07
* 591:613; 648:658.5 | 1.06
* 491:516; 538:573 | 0.96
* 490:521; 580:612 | 0.99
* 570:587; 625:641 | 1.06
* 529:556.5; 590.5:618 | 1.03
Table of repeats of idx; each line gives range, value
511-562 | 6.65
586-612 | 6.64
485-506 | 6.78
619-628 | 6.83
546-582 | 6.53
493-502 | 6.87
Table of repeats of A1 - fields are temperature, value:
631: 7.14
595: 7.04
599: 6.58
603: 6.7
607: 6.3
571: 6.13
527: 7.1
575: 6.71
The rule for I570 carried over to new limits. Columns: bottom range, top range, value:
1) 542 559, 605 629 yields 1.04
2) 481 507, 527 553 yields 0.97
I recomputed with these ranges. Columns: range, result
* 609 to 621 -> 7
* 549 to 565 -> 6.6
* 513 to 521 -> 6.9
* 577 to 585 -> 6.7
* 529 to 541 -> 6.62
